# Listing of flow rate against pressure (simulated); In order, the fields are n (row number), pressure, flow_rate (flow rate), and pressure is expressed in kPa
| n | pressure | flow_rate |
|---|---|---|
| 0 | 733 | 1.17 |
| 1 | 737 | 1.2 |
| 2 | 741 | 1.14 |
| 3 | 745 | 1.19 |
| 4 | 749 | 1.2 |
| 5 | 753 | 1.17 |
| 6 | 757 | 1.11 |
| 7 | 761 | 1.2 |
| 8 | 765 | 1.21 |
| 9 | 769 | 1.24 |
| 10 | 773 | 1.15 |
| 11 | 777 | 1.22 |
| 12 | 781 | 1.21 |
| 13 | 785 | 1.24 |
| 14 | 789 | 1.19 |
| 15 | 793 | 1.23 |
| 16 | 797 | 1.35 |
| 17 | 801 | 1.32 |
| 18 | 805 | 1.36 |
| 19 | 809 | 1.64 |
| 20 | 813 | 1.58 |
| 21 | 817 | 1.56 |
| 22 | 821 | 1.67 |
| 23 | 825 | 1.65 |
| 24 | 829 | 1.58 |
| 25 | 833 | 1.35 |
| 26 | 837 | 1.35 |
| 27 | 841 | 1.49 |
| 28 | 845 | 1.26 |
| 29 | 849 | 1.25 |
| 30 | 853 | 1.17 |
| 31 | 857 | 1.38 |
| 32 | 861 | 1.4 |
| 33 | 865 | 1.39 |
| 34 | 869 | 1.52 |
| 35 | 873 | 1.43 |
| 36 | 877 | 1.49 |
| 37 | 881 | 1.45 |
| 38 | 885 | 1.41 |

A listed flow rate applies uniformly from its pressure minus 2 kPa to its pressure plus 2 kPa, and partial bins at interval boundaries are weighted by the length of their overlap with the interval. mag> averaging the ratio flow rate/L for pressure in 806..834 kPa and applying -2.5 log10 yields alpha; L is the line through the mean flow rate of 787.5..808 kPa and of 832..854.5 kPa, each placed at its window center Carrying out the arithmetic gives -0.20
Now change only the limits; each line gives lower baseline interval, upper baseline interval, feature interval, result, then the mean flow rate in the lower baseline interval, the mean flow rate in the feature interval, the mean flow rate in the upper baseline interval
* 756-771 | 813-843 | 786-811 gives 0.03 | 1.2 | 1.34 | 1.53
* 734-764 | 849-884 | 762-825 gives -0.08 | 1.17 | 1.35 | 1.4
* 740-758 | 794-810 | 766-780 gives 0.06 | 1.17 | 1.2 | 1.39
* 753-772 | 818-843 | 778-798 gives 0.06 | 1.19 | 1.24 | 1.52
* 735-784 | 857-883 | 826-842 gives -0.07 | 1.19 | 1.45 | 1.44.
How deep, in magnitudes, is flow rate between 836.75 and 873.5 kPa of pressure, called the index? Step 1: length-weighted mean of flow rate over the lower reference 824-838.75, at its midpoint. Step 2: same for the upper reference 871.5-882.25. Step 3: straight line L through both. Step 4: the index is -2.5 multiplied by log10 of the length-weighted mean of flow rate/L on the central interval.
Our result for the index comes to 0.08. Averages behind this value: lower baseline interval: 1.47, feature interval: 1.36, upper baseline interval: 1.46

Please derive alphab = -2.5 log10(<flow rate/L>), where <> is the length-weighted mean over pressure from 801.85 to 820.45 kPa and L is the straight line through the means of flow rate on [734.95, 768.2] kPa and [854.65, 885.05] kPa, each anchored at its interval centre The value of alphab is -0.17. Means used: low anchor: 1.18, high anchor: 1.43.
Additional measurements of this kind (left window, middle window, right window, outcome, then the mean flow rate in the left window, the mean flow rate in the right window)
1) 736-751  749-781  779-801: 0.023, 1.18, 1.25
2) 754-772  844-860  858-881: 0.104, 1.19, 1.44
